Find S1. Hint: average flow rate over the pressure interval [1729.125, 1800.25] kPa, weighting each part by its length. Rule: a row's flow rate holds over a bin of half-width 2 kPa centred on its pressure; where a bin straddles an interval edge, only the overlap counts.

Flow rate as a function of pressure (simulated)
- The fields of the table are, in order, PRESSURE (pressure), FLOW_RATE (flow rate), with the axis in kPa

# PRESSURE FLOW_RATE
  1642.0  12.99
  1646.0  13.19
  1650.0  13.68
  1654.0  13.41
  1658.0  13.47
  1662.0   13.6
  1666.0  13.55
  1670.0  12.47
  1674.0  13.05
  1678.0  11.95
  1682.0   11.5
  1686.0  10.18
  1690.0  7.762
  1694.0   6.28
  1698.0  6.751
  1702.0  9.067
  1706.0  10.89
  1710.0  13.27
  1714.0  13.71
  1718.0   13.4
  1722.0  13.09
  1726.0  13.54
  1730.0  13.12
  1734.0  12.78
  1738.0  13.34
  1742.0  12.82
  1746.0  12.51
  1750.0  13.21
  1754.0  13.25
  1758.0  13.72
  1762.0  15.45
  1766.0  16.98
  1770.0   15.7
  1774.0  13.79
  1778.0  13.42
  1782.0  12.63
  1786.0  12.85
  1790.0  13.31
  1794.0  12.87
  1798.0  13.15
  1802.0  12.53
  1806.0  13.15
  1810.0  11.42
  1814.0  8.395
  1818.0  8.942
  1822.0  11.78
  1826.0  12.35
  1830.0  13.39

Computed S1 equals 13.6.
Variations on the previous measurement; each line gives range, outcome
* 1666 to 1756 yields 11.8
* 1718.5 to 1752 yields 13.1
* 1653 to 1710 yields 11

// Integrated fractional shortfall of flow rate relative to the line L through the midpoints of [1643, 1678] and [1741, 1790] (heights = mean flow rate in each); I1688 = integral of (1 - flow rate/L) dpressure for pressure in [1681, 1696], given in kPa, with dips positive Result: 5.2 kPa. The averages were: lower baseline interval 13.2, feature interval 8.76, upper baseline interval 13.9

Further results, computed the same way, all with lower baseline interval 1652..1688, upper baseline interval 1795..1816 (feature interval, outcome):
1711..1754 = -3.34 kPa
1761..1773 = -3.89 kPa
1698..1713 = 2.05 kPa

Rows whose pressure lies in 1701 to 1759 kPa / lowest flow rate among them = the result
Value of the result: 9.067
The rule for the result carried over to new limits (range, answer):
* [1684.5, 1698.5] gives 6.28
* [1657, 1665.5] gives 13.47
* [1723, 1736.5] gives 12.78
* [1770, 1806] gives 12.53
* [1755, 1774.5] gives 13.72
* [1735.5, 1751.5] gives 12.51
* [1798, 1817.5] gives 8.395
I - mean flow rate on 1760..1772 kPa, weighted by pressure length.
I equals 16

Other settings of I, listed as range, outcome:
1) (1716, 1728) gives 13.3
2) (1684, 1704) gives 8.01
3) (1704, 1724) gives 12.9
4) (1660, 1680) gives 12.9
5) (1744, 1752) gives 12.9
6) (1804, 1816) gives 11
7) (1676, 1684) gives 11.7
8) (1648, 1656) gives 13.5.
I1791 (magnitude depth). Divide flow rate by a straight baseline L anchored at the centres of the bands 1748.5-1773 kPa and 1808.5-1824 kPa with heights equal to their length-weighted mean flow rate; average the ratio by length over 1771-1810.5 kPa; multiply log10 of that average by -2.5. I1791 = -0.075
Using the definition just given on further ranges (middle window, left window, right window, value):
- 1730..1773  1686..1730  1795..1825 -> -0.25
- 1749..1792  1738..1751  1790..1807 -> -0.09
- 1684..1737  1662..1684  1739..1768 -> 0.19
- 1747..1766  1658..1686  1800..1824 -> -0.21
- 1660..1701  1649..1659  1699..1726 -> 0.21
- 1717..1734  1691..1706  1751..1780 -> -0.25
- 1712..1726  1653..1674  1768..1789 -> 0.00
